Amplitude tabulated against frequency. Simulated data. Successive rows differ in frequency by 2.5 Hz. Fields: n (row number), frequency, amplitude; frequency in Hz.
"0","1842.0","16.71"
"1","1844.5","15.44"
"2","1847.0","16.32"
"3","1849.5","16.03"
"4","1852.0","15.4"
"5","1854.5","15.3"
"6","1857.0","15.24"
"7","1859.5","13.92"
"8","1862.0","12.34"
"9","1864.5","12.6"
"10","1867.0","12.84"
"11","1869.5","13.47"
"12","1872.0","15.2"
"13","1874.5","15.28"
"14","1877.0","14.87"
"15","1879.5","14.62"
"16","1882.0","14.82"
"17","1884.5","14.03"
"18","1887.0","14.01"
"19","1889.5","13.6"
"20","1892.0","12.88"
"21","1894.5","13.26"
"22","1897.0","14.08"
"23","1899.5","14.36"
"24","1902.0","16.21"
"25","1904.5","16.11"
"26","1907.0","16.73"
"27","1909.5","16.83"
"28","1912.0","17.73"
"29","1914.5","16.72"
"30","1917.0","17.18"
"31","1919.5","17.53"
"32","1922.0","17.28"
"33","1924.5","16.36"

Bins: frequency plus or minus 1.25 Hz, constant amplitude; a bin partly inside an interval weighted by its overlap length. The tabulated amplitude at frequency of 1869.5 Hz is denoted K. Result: 13.47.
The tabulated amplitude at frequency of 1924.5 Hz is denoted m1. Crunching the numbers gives 16.36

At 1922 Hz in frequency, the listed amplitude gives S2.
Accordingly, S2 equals 17.28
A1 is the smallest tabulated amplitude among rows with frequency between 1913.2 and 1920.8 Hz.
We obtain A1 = 16.72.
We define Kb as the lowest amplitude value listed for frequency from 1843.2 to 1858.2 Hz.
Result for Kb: 15.24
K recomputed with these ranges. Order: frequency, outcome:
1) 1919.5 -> 17.53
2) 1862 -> 12.34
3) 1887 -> 14.01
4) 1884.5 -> 14.03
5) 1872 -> 15.2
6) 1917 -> 17.18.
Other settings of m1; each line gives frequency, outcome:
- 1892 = 12.88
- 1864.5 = 12.6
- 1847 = 16.32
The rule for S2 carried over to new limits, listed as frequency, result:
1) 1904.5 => 16.11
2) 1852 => 15.4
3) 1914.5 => 16.72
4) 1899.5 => 14.36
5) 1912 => 17.73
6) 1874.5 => 15.28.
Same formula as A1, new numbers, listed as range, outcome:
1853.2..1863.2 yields 12.34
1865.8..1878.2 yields 12.84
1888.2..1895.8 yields 12.88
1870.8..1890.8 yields 13.6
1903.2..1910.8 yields 16.11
